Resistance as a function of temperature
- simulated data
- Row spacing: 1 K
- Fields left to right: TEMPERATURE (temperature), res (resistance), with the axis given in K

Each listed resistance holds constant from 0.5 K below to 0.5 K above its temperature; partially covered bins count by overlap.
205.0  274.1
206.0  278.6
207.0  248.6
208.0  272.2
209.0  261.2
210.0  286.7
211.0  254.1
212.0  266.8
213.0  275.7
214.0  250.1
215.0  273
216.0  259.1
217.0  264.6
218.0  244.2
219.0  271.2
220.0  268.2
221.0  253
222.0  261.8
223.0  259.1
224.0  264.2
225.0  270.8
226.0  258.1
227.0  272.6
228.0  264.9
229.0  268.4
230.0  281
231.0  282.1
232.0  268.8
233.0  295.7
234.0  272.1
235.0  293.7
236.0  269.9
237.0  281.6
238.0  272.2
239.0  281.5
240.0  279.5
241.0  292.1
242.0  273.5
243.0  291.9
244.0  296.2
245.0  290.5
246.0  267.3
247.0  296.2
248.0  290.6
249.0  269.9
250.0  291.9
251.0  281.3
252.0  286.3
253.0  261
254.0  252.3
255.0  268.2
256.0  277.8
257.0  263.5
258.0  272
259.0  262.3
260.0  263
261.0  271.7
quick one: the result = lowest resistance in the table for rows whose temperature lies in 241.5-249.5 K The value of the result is 267.3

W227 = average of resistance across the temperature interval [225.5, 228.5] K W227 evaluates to 265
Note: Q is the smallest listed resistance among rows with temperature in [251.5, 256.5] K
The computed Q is 252.3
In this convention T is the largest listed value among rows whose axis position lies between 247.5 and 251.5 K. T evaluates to 291.9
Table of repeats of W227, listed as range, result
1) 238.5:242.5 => 282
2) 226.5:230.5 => 272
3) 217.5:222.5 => 260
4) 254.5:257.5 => 270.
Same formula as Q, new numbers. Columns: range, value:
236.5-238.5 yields 272.2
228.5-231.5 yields 268.4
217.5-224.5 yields 244.2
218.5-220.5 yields 268.2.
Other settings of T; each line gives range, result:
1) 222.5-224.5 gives 264.2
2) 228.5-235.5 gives 295.7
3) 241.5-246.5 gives 296.2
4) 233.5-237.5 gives 293.7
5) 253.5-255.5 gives 268.2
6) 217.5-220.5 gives 271.2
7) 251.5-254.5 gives 286.3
